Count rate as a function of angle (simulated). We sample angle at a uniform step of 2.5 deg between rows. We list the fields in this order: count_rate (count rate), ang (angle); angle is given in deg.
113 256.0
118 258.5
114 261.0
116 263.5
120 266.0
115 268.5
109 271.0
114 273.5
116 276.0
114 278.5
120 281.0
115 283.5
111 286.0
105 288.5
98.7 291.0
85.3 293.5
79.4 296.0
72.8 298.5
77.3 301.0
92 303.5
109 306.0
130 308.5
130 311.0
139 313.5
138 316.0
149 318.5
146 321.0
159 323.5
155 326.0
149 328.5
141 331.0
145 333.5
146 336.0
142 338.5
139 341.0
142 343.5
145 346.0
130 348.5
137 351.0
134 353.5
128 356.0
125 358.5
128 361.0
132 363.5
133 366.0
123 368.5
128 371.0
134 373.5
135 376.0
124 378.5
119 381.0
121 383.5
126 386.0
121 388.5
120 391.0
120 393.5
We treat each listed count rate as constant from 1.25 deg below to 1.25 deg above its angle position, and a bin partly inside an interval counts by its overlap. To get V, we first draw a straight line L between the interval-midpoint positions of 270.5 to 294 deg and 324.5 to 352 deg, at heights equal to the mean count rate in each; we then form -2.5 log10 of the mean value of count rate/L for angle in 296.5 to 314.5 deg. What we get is 0.18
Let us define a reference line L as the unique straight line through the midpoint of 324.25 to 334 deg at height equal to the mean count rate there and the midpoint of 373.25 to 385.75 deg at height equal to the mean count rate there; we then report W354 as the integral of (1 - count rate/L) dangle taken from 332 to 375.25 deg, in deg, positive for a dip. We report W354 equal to 0.8 deg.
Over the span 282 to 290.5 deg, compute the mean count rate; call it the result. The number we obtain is 110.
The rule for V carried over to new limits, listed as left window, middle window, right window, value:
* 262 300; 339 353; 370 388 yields -0.16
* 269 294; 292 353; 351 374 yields -0.07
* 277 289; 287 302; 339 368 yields 0.32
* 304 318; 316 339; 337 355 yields -0.11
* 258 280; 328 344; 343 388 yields -0.14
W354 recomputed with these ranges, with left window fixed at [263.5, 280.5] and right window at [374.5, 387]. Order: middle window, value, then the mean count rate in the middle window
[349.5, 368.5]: -1.1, 130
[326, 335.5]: -2.0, 146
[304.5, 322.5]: -2.3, 134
